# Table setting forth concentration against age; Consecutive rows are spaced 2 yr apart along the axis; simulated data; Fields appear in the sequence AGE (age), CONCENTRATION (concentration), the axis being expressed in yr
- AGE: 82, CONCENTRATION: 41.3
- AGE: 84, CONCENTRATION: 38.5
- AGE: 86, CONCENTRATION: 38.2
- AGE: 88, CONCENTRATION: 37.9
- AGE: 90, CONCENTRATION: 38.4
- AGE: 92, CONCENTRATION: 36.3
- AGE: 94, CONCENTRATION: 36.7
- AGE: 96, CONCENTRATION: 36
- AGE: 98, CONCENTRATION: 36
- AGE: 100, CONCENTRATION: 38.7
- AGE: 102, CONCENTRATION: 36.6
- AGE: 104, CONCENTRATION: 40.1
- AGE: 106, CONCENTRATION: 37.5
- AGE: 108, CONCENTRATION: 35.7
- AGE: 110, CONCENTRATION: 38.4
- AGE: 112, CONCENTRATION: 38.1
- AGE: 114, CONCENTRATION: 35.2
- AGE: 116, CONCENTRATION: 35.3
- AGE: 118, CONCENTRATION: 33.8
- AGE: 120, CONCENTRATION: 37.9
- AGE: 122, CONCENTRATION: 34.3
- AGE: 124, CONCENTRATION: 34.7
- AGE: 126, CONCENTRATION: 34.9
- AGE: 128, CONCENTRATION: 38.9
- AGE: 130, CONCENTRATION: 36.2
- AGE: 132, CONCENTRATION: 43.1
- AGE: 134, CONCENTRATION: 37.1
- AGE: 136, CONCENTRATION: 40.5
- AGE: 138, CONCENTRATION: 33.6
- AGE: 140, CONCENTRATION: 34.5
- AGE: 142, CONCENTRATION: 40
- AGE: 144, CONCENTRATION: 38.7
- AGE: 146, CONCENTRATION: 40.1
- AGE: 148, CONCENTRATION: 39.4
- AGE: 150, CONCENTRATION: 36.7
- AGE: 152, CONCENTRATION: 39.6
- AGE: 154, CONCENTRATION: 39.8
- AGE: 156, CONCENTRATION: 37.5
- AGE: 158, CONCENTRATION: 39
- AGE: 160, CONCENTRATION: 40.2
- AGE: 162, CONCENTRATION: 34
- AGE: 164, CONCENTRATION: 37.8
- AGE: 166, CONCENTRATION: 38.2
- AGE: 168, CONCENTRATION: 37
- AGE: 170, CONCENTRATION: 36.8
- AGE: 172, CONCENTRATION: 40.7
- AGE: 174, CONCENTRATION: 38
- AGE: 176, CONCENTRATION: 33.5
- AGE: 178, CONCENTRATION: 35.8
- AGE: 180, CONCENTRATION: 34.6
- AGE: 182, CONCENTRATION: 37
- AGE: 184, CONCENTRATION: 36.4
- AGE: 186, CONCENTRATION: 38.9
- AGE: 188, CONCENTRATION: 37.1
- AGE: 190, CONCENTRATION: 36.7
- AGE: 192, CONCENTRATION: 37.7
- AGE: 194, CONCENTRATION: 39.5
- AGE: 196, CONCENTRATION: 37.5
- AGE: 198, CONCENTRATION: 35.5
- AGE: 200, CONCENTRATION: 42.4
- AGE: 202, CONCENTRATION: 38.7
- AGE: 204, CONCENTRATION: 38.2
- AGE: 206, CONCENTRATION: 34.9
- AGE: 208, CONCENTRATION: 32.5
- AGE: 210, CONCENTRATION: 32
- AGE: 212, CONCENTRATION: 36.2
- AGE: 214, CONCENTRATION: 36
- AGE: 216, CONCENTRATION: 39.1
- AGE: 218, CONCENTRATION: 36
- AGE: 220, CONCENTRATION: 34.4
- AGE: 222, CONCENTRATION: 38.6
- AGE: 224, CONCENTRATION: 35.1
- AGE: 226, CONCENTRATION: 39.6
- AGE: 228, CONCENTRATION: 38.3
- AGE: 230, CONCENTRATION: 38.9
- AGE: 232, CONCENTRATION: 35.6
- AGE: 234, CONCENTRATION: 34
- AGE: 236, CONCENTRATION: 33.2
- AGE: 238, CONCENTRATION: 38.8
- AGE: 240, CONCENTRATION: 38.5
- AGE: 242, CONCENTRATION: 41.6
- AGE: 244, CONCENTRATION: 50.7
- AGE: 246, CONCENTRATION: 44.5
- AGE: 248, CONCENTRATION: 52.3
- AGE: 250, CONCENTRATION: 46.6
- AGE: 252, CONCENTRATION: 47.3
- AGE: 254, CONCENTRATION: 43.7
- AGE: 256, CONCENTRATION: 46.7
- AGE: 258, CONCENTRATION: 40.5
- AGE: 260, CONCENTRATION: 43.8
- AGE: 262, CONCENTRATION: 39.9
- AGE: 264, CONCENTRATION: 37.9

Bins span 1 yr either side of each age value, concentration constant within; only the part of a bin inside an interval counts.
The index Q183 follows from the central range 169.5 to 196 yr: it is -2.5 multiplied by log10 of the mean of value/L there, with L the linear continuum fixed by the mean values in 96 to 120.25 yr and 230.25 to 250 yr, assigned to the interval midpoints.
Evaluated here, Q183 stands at 0.062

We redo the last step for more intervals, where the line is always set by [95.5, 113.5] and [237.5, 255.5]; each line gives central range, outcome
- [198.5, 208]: 0.14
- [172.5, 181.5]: 0.15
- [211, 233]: 0.18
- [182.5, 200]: 0.12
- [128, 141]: 0.04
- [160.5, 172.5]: 0.09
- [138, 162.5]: 0.05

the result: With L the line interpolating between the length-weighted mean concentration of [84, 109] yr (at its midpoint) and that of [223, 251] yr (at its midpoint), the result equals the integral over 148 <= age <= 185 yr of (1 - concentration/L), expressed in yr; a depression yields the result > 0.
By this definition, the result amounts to 1.46 yr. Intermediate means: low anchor 37.4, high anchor 40.6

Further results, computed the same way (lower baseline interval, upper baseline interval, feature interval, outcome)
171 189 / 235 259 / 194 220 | 1.96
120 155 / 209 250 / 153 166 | -0.01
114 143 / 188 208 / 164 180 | 0.10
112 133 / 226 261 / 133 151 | -0.22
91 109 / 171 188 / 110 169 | -0.79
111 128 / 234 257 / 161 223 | 5.19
